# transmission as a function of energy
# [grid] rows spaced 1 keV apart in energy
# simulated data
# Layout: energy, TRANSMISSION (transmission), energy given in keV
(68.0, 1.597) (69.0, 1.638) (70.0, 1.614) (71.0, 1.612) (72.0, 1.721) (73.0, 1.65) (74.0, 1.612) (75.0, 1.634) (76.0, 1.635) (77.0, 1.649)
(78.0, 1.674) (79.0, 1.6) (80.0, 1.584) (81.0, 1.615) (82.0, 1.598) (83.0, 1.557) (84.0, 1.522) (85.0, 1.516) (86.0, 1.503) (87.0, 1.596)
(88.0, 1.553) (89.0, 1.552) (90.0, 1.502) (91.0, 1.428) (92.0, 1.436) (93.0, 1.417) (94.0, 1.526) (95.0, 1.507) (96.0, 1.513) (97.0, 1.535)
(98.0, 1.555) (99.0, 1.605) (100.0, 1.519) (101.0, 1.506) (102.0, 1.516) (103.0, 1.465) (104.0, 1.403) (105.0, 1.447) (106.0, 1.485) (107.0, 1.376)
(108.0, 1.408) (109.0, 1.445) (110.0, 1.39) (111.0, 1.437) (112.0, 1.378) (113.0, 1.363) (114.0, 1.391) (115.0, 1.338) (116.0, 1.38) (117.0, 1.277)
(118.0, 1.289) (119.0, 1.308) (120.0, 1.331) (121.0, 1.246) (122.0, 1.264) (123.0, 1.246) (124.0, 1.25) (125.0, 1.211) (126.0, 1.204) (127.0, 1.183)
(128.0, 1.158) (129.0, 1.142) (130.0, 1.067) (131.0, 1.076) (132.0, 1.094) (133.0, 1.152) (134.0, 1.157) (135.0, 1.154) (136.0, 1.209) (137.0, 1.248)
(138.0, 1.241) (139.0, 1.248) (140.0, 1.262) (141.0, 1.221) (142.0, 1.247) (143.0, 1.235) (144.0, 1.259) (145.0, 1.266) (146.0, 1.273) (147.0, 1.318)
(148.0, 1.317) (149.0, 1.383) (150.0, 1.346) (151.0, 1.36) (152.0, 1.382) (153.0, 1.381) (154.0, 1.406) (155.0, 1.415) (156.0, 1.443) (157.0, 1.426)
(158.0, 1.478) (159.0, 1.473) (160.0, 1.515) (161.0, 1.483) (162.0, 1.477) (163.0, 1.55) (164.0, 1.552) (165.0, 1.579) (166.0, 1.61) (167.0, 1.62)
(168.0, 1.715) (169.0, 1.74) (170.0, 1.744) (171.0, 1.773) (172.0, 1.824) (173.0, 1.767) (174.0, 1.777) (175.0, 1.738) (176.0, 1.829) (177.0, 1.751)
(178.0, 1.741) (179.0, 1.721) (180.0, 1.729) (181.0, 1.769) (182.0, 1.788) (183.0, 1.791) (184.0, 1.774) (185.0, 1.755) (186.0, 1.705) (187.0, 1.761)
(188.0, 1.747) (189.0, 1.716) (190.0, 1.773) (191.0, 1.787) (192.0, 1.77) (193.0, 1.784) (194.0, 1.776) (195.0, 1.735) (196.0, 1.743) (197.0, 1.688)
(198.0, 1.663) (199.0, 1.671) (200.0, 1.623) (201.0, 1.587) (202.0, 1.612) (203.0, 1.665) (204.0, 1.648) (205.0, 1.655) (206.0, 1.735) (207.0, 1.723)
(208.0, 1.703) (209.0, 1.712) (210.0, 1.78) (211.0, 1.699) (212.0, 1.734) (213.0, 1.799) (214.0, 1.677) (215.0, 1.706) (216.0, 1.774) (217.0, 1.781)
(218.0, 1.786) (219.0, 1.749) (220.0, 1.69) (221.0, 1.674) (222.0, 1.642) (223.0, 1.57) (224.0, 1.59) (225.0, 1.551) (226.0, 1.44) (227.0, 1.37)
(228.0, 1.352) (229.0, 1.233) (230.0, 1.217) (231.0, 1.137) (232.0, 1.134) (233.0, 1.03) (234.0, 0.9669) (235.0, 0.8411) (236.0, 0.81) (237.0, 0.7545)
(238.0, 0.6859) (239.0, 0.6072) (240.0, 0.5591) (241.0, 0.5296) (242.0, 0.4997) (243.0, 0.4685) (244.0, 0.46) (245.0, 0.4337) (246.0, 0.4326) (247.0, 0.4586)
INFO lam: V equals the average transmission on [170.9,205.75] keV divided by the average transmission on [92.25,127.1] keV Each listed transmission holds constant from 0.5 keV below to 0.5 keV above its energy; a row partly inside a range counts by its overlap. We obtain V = 1.24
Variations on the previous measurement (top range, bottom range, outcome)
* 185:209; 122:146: 1.42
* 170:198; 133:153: 1.38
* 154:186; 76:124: 1.13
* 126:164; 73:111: 0.85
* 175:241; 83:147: 1.15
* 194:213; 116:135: 1.40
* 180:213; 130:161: 1.33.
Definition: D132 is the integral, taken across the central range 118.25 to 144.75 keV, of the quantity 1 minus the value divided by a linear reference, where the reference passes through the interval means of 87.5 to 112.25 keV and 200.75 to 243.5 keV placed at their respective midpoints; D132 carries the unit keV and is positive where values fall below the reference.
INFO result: 4.4 keV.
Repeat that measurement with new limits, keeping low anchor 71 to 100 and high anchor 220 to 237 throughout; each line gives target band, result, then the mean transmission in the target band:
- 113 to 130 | 2.6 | 1.26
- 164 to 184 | -5.0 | 1.73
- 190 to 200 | -2.8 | 1.73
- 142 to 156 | 1.0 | 1.33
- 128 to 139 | 2.3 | 1.16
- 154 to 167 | -0.8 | 1.5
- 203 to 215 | -3.6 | 1.71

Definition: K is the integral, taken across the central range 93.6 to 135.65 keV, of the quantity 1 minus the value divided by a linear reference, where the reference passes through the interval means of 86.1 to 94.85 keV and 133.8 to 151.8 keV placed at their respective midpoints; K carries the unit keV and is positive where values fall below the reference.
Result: 1.7 keV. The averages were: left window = 1.5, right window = 1.27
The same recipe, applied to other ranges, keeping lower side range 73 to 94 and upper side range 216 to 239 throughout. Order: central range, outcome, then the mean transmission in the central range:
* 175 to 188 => -3.42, 1.76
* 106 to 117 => 0.89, 1.39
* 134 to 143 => 1.48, 1.23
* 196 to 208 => -2.74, 1.67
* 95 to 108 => 0.33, 1.49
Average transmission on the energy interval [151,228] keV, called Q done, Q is 1.66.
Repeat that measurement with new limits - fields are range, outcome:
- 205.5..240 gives 1.42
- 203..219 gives 1.73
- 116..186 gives 1.43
